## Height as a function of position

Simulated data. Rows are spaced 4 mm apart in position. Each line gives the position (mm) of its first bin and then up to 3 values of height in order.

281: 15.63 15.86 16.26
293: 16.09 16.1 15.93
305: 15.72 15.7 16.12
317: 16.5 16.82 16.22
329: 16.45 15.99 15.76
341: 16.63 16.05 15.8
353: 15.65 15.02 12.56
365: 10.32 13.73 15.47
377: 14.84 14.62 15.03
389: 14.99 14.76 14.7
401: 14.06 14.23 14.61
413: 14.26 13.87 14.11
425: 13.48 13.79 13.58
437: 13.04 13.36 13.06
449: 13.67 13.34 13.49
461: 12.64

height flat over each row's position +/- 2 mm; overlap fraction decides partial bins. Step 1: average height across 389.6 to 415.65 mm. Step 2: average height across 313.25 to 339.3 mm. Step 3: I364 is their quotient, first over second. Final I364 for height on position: 0.89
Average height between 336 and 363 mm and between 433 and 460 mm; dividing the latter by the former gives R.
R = 0.9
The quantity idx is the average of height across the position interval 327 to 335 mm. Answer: 16.2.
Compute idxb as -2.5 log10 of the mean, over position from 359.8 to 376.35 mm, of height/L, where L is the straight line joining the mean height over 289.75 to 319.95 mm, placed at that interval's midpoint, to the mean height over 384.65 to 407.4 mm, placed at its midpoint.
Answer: 0.14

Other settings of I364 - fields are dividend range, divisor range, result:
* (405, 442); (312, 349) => 0.85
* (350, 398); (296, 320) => 0.89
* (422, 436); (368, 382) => 0.92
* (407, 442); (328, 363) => 0.89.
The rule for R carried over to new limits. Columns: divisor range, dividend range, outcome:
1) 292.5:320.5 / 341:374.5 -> 0.90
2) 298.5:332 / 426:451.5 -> 0.83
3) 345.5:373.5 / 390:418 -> 1.02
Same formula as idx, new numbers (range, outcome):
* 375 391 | 14.9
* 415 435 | 13.8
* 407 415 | 14.4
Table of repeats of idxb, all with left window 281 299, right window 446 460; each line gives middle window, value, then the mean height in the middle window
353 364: 0.08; 13.8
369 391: -0.02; 14.9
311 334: -0.06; 16.4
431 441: 0.03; 13.3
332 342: -0.06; 16.1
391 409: -0.02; 14.5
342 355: -0.06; 15.9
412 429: 0.00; 13.9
